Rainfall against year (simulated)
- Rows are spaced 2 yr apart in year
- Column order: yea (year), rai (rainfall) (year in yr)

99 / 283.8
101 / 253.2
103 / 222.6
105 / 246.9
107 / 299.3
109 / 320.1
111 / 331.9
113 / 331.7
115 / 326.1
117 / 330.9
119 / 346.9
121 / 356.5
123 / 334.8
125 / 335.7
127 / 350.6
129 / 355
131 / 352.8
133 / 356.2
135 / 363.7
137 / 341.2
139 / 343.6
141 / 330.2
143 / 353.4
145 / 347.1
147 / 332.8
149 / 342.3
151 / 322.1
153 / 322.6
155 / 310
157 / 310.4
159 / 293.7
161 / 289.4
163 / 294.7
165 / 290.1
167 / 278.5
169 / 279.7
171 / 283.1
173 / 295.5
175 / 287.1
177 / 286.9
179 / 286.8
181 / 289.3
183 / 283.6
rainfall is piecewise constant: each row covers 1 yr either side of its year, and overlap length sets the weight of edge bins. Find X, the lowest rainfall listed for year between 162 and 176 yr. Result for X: 278.5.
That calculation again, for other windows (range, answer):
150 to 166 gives 289.4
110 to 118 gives 326.1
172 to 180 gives 286.8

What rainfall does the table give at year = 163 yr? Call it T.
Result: 294.7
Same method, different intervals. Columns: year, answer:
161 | 289.4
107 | 299.3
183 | 283.6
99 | 283.8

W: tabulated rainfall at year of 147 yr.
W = 332.8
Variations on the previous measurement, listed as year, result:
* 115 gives 326.1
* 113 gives 331.7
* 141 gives 330.2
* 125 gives 335.7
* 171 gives 283.1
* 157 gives 310.4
